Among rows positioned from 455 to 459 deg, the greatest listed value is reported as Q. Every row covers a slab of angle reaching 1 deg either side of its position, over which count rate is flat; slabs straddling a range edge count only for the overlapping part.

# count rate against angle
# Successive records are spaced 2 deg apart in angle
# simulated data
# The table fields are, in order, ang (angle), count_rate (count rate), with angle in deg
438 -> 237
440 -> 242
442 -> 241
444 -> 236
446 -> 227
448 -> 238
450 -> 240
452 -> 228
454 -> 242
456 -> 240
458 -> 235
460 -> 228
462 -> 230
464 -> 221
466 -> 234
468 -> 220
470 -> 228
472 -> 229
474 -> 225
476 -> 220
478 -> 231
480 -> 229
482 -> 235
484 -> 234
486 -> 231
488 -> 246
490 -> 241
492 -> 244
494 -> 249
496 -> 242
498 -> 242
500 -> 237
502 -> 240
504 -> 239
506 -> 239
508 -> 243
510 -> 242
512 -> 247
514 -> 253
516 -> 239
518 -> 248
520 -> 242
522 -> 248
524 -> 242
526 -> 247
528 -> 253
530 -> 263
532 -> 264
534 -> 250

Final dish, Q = 240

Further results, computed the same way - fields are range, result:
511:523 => 253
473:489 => 246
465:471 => 234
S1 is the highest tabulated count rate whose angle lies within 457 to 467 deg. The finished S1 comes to 235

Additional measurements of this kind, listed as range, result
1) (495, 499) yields 242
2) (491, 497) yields 249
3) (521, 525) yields 248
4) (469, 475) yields 229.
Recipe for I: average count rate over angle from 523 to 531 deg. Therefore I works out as 251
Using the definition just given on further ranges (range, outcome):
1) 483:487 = 232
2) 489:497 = 244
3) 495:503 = 240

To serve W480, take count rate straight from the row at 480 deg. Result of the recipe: 229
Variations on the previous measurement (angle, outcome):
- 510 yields 242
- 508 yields 243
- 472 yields 229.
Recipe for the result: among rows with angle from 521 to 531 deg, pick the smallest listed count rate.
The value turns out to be 242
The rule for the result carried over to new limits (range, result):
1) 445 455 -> 227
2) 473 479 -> 220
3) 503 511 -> 239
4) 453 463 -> 228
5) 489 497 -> 241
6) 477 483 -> 229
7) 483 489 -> 231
